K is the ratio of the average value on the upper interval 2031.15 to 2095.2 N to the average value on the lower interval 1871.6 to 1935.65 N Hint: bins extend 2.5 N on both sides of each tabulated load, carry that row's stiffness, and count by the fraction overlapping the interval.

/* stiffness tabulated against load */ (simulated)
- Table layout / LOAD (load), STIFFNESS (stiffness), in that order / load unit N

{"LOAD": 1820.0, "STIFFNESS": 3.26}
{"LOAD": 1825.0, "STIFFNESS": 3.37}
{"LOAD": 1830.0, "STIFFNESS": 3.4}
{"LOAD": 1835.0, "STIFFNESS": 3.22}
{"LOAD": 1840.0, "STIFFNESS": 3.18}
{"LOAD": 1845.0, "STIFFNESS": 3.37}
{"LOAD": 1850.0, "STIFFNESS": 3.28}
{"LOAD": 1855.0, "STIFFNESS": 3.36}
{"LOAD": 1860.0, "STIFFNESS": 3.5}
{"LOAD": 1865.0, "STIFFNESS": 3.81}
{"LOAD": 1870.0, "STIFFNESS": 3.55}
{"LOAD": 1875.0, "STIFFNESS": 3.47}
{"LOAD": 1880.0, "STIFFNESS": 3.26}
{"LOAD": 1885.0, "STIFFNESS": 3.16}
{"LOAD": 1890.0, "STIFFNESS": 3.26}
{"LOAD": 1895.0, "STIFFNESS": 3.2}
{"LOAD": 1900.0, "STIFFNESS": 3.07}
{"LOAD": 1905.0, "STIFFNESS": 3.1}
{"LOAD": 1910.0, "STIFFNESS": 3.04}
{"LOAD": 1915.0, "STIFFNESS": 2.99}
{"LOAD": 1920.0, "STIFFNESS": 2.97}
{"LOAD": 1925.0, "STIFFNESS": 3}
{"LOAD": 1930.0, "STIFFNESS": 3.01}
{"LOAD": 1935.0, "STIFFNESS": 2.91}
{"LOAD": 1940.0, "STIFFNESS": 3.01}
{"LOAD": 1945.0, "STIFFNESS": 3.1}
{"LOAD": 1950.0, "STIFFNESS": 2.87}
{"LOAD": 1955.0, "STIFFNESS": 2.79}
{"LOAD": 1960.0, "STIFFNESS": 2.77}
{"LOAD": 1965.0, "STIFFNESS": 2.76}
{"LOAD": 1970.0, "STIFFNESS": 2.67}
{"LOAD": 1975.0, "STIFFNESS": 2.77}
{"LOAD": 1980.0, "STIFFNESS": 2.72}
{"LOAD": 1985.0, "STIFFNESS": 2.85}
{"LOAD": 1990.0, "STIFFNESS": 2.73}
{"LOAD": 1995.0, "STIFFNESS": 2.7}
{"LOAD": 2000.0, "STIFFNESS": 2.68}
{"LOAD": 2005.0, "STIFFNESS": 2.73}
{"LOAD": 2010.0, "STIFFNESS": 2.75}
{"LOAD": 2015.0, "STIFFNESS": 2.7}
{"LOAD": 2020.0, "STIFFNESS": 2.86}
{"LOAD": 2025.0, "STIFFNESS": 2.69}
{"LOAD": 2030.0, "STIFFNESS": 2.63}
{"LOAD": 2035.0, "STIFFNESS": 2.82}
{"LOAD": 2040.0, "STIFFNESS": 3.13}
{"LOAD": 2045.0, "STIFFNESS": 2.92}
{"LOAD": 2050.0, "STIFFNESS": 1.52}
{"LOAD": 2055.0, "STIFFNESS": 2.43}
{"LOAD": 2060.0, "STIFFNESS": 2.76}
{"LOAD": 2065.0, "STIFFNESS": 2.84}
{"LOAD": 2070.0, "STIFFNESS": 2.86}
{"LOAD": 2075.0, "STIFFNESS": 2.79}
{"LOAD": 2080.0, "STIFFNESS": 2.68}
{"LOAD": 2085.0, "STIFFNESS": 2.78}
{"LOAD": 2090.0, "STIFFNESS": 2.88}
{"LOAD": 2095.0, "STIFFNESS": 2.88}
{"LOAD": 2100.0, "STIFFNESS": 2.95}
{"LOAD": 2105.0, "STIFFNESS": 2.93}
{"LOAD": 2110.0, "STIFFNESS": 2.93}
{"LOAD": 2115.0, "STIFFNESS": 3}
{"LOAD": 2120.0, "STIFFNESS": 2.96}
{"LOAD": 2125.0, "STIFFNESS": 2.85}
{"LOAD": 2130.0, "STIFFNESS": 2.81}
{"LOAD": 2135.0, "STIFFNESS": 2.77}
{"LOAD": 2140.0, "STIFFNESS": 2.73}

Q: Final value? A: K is 0.87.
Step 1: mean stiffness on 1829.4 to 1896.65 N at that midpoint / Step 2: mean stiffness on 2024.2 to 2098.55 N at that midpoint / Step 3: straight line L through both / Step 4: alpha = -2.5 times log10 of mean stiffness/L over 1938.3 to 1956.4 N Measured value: 0.049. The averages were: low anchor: 3.36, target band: 2.95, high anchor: 2.71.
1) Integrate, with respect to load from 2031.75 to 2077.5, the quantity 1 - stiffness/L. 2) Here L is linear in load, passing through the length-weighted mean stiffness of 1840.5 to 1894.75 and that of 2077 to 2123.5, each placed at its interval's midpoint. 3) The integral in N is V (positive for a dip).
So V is 4.75 N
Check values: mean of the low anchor 3.39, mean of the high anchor 2.89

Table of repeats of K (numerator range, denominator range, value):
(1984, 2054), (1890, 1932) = 0.88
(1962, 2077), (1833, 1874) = 0.79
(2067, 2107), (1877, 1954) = 0.93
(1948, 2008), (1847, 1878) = 0.79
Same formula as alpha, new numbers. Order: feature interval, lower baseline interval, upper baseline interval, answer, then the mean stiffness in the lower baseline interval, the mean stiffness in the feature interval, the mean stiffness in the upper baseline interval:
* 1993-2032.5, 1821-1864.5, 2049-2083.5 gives 0.026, 3.35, 2.72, 2.61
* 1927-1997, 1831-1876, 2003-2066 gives 0.050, 3.41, 2.83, 2.67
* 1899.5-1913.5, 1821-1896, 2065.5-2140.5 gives 0.068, 3.36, 3.06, 2.86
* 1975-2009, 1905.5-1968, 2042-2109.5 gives 0.044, 2.94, 2.74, 2.72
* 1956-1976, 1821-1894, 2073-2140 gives 0.148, 3.36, 2.74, 2.86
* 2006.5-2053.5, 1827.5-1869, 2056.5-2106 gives 0.111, 3.4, 2.67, 2.82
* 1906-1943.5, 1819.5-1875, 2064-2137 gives 0.083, 3.4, 3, 2.86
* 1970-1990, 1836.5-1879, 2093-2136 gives 0.153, 3.43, 2.76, 2.9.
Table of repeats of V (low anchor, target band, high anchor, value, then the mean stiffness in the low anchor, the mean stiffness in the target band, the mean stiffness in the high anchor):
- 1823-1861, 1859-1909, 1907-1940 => -2.7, 3.33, 3.32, 2.99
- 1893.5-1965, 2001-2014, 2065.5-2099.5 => 0.8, 2.98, 2.73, 2.82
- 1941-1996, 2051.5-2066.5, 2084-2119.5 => 1.5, 2.8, 2.59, 2.92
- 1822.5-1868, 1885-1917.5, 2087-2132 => 1.7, 3.39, 3.11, 2.91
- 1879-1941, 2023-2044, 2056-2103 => 0.4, 3.07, 2.83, 2.81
